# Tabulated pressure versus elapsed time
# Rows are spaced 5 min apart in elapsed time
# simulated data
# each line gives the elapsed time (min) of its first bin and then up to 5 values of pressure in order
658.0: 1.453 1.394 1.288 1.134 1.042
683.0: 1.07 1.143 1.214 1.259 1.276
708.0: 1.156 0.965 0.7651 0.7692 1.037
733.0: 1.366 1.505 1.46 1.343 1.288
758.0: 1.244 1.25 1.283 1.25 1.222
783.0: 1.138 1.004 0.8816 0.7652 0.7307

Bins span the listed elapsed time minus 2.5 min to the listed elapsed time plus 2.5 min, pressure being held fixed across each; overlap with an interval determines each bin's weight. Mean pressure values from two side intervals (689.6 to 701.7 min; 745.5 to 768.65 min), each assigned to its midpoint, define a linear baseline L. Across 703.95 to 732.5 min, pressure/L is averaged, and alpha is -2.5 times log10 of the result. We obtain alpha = 0.26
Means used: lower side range 1.23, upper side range 1.28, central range 0.987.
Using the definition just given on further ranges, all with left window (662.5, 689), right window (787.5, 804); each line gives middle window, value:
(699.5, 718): -0.01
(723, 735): -0.09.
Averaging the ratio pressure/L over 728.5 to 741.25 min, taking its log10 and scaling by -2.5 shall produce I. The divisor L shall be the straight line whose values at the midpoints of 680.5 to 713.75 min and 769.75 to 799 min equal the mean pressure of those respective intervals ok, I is -0.22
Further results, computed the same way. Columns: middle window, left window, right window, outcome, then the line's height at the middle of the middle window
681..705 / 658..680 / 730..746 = 0.10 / 1.31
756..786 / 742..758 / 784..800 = -0.10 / 1.12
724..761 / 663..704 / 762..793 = -0.11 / 1.17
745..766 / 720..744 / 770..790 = -0.09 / 1.18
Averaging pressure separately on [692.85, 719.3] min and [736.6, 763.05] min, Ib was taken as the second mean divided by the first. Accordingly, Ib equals 1.2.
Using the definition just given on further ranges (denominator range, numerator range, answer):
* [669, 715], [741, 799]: 1.03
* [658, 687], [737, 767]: 1.11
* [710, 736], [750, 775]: 1.27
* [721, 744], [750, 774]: 1.04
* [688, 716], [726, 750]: 1.16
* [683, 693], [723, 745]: 1.12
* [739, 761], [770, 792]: 0.85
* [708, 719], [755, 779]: 1.33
